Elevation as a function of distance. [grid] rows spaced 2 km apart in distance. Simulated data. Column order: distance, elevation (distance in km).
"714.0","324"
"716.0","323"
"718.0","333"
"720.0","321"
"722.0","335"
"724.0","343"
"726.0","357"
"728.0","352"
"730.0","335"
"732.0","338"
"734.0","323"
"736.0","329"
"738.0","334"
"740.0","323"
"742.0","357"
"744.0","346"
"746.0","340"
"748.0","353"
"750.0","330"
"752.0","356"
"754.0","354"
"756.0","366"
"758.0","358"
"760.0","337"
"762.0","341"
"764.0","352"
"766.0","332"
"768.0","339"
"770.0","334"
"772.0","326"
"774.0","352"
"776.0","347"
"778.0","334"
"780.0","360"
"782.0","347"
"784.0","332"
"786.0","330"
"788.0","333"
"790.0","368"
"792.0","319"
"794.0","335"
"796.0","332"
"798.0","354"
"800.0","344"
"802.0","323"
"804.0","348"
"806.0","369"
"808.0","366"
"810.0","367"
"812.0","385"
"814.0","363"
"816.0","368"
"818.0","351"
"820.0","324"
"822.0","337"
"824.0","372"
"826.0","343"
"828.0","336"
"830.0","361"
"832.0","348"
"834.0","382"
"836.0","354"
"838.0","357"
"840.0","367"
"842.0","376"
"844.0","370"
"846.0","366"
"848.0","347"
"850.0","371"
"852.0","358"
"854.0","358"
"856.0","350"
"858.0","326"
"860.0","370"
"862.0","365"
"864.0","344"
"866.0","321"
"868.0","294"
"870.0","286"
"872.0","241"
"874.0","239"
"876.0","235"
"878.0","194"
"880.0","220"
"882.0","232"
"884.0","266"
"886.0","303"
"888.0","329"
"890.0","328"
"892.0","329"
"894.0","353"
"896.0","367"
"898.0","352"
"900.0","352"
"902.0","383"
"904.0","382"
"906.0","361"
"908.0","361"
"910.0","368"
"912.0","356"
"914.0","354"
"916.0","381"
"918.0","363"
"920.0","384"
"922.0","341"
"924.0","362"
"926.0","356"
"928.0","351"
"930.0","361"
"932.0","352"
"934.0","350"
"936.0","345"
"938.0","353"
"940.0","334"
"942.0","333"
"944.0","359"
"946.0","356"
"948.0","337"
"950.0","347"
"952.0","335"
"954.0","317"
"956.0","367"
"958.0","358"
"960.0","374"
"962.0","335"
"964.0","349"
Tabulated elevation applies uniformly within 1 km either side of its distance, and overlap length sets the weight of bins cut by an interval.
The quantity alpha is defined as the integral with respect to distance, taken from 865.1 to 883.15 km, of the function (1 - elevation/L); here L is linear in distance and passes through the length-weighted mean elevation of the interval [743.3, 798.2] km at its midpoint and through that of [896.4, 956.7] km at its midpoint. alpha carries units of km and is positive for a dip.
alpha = 5.1 km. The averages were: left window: 343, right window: 355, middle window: 251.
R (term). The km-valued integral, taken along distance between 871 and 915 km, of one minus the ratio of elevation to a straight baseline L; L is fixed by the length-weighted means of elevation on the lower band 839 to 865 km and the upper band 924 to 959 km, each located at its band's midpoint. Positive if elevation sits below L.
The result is 5.0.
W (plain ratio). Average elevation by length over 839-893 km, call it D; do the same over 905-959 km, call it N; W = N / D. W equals 1.12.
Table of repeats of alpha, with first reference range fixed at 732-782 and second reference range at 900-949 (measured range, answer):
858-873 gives 1.46 km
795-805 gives 0.18 km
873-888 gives 4.52 km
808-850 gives -1.22 km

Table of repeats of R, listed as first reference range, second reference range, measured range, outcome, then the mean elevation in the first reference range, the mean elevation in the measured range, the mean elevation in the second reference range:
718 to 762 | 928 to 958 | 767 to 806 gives 0.3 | 342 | 341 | 347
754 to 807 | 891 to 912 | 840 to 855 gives -0.5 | 343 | 364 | 361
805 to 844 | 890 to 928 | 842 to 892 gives 6.8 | 360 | 311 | 360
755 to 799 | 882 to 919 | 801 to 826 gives -0.9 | 342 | 356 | 346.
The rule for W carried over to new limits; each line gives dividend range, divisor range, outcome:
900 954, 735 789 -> 1.04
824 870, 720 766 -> 1.03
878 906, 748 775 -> 0.93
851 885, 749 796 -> 0.86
